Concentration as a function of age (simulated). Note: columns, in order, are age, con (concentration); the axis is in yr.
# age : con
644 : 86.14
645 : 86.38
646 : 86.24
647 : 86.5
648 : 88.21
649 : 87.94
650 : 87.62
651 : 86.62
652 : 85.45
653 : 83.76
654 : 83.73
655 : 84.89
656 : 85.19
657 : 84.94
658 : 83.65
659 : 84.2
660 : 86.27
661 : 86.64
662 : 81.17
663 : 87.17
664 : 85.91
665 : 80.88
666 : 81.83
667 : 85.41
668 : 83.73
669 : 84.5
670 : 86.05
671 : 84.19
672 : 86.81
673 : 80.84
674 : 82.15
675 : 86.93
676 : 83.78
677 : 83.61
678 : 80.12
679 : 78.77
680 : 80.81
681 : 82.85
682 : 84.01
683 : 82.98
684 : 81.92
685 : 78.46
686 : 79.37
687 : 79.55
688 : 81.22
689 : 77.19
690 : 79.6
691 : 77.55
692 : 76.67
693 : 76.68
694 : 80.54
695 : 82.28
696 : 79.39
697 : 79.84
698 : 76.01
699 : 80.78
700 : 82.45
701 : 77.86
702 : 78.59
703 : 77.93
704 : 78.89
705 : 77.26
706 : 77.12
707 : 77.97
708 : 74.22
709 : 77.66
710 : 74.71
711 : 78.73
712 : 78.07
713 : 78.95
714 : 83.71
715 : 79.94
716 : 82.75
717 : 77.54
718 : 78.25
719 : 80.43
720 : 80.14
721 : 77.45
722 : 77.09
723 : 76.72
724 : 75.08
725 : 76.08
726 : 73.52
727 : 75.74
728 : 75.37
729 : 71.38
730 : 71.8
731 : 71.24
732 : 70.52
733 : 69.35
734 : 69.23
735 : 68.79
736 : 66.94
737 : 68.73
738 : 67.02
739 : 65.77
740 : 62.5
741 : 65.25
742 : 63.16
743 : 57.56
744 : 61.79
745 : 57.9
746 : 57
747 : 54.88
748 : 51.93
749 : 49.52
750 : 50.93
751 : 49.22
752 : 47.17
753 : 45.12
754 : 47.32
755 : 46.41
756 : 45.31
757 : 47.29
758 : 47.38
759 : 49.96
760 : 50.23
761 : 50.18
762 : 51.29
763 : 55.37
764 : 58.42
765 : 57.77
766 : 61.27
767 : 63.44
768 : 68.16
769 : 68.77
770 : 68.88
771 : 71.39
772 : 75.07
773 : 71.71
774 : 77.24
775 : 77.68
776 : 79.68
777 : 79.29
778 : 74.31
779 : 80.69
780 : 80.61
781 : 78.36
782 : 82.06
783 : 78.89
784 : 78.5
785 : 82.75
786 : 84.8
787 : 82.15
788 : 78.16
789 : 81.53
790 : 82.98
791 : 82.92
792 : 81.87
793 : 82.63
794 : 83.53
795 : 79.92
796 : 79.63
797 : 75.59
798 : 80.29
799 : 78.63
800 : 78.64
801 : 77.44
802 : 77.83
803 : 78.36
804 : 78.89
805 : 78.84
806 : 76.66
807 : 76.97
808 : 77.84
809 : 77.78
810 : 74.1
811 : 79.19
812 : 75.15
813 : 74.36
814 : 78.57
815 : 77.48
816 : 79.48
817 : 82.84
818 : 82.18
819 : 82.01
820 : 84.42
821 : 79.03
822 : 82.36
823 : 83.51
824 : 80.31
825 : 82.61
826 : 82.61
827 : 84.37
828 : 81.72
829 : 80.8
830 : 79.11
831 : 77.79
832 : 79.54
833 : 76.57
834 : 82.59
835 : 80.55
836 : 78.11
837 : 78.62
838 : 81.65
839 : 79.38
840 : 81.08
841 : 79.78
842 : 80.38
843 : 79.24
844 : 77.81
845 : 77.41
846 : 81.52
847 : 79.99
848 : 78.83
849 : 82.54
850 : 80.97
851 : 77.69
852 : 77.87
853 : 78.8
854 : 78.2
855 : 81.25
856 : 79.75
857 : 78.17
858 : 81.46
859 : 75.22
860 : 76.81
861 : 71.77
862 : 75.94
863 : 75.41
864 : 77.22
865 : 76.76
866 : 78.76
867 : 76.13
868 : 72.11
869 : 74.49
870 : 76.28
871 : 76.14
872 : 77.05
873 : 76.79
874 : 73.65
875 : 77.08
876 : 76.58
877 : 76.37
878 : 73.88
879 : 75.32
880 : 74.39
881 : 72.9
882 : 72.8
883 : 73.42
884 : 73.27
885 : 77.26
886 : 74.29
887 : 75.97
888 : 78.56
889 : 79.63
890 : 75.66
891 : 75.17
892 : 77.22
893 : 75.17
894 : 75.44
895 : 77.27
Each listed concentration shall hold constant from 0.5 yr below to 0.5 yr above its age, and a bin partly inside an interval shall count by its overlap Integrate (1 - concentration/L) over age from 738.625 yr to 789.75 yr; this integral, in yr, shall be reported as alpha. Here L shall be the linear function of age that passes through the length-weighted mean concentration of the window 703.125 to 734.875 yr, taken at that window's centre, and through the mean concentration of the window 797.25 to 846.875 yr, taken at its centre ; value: 8.89 yr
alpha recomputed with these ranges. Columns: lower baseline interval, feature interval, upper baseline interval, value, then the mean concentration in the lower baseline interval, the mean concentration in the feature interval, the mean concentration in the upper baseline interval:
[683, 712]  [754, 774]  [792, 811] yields 5.12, 78.7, 58.5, 78.6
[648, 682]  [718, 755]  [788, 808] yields 7.51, 84.3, 65.2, 79.6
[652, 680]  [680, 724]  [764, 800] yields 1.40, 83.9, 79.1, 76.7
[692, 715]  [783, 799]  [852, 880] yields -0.72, 78.6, 81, 76.6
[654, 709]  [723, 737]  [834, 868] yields 1.50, 81.5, 72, 78.6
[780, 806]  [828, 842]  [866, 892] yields -0.34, 80.1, 79.8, 75.5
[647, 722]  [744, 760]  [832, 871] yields 5.99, 81.5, 50.2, 78.3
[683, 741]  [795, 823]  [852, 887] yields -0.97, 76.3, 78.8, 76.1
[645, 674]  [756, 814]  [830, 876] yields 5.24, 85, 73.2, 78.1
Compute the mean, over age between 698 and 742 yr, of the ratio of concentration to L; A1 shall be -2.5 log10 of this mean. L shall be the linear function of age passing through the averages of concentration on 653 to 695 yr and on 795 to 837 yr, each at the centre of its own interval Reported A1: 0.09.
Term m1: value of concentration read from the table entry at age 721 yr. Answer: 77.45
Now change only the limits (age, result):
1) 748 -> 51.93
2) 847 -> 79.99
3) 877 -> 76.37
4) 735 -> 68.79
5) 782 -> 82.06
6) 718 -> 78.25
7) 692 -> 76.67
